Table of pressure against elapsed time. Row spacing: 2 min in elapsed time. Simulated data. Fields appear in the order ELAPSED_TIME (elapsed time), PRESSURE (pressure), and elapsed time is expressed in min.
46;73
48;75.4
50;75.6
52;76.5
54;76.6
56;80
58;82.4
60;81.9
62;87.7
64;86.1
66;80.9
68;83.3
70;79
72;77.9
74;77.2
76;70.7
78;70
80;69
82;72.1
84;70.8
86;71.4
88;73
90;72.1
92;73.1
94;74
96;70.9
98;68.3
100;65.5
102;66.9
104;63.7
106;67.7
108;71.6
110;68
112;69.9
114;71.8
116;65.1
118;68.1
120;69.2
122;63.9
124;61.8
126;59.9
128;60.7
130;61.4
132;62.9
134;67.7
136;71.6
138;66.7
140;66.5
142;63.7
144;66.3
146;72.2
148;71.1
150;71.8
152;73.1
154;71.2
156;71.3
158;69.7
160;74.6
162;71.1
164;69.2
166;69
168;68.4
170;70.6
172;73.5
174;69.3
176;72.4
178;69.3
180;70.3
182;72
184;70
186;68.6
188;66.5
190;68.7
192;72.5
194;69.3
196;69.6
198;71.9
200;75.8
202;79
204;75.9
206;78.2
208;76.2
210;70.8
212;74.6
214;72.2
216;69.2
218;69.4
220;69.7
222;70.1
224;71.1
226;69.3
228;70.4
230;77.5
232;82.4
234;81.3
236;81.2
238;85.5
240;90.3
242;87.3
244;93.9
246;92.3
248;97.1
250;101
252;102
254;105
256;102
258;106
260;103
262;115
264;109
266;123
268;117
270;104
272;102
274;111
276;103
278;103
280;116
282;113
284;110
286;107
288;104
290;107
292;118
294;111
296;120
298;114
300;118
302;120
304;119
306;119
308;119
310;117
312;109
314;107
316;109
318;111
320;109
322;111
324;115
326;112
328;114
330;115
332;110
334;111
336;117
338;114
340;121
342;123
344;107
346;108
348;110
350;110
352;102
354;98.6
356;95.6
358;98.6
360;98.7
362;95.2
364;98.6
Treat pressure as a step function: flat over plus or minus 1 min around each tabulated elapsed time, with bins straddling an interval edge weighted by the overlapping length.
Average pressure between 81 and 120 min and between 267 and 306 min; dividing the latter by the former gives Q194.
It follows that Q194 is 1.60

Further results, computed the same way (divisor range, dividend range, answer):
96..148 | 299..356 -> 1.69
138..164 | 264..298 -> 1.58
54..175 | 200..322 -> 1.38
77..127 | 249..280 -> 1.56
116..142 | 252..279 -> 1.66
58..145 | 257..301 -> 1.57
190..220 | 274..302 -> 1.53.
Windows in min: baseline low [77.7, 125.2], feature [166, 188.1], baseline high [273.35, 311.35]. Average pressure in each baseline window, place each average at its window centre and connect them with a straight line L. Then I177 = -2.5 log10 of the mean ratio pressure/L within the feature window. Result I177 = 0.23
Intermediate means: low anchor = 69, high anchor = 113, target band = 70.2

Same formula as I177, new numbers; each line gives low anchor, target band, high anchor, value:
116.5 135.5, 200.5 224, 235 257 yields 0.172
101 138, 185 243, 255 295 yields 0.231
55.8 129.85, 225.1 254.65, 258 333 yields 0.155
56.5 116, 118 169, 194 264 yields 0.147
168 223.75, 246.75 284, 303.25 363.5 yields -0.178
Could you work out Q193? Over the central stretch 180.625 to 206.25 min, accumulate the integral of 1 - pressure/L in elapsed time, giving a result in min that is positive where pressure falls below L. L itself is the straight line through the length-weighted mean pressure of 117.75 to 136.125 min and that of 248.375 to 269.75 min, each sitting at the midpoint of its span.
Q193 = 4.2 min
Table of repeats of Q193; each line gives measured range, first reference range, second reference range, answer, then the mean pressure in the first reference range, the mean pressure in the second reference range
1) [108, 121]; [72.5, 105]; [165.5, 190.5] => 0.3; 70.7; 69.9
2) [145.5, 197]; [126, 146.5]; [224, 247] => 0.6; 65.5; 82.3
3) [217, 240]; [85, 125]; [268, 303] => 5.1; 68.8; 111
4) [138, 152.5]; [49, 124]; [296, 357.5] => 2.4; 73.1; 112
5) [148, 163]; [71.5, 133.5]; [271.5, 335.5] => 1.5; 68.6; 112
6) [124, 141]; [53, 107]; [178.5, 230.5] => 2.1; 74.5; 71.8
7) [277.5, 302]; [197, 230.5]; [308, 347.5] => -3.1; 73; 113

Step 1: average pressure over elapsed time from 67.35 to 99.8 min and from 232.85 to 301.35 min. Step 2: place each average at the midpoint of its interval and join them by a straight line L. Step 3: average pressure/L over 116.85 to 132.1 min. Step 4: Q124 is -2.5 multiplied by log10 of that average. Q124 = 0.25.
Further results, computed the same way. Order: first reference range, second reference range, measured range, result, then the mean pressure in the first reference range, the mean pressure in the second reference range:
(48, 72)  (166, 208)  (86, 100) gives 0.10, 80.6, 71.6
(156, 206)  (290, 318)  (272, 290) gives -0.01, 71.3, 115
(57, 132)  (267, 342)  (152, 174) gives 0.19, 71.4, 112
